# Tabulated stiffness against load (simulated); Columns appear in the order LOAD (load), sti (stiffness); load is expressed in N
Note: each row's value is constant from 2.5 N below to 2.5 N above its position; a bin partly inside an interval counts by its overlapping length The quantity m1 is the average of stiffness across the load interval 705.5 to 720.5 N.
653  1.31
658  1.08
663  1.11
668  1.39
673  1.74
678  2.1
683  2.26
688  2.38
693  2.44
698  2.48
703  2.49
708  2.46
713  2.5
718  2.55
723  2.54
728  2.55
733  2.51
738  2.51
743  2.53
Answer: 2.5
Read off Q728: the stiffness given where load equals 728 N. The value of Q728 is 2.55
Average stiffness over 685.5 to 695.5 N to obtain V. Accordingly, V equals 2.41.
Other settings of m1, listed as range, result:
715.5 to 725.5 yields 2.54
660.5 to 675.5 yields 1.41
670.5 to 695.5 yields 2.18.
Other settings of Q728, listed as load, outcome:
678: 2.1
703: 2.49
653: 1.31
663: 1.11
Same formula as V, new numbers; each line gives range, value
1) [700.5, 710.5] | 2.48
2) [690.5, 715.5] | 2.47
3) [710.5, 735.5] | 2.53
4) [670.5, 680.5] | 1.92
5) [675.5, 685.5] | 2.18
